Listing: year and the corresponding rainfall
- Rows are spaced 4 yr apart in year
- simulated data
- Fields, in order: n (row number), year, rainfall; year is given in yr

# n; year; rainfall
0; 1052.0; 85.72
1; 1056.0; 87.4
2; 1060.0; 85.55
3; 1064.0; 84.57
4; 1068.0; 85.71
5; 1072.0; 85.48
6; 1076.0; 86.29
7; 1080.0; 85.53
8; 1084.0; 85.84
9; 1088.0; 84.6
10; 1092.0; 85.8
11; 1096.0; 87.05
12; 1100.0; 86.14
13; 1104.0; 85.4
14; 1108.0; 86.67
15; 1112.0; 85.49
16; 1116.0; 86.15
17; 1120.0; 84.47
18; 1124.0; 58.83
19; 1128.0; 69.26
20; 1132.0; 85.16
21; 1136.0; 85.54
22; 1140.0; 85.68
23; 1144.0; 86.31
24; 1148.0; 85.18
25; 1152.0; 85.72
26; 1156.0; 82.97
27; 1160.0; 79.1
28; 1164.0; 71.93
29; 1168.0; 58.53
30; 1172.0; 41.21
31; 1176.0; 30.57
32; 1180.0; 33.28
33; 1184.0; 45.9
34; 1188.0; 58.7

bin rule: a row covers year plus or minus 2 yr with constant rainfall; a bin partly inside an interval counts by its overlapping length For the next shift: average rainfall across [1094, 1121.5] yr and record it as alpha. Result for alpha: 85.9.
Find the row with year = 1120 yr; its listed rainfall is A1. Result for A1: 84.47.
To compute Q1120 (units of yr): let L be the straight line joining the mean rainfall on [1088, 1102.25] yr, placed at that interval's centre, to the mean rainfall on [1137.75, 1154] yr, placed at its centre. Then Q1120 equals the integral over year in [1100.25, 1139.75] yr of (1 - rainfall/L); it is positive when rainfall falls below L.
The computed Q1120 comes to 2.1 yr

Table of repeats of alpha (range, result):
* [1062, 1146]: 83.6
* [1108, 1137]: 79.6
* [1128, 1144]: 83.5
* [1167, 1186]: 41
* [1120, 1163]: 80.4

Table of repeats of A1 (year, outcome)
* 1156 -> 82.97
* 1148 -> 85.18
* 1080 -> 85.53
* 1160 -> 79.1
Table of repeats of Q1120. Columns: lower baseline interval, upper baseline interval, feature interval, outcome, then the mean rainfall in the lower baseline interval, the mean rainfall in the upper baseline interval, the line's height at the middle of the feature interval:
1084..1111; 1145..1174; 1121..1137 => 0.89 yr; 85.9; 72.6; 79.1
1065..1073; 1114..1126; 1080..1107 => -1.56 yr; 85.5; 76.5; 81.2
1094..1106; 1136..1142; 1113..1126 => 1.32 yr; 86.2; 85.6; 85.9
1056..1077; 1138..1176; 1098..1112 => -1.01 yr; 85.7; 72.8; 80.2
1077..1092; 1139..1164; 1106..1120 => -0.23 yr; 85.5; 83.1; 84.5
